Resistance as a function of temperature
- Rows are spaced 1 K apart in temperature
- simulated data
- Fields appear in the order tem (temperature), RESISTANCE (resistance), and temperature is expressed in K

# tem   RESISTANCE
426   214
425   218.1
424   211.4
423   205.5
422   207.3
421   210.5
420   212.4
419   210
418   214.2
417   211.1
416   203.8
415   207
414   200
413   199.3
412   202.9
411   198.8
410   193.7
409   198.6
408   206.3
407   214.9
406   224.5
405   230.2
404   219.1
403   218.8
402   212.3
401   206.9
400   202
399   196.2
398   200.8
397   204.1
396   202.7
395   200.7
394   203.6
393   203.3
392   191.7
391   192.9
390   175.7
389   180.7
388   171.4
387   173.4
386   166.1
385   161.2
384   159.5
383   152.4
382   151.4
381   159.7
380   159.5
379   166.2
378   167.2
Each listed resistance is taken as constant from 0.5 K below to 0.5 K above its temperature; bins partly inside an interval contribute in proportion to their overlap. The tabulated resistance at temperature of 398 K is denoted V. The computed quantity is 200.8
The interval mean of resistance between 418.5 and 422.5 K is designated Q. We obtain 210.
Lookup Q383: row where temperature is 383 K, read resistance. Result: 152.4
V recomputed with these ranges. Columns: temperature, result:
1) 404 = 219.1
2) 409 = 198.6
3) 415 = 207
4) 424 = 211.4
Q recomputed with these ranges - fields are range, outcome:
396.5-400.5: 201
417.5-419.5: 212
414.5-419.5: 209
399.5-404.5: 212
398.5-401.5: 202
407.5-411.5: 199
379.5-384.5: 156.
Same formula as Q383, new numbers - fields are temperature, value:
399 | 196.2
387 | 173.4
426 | 214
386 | 166.1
